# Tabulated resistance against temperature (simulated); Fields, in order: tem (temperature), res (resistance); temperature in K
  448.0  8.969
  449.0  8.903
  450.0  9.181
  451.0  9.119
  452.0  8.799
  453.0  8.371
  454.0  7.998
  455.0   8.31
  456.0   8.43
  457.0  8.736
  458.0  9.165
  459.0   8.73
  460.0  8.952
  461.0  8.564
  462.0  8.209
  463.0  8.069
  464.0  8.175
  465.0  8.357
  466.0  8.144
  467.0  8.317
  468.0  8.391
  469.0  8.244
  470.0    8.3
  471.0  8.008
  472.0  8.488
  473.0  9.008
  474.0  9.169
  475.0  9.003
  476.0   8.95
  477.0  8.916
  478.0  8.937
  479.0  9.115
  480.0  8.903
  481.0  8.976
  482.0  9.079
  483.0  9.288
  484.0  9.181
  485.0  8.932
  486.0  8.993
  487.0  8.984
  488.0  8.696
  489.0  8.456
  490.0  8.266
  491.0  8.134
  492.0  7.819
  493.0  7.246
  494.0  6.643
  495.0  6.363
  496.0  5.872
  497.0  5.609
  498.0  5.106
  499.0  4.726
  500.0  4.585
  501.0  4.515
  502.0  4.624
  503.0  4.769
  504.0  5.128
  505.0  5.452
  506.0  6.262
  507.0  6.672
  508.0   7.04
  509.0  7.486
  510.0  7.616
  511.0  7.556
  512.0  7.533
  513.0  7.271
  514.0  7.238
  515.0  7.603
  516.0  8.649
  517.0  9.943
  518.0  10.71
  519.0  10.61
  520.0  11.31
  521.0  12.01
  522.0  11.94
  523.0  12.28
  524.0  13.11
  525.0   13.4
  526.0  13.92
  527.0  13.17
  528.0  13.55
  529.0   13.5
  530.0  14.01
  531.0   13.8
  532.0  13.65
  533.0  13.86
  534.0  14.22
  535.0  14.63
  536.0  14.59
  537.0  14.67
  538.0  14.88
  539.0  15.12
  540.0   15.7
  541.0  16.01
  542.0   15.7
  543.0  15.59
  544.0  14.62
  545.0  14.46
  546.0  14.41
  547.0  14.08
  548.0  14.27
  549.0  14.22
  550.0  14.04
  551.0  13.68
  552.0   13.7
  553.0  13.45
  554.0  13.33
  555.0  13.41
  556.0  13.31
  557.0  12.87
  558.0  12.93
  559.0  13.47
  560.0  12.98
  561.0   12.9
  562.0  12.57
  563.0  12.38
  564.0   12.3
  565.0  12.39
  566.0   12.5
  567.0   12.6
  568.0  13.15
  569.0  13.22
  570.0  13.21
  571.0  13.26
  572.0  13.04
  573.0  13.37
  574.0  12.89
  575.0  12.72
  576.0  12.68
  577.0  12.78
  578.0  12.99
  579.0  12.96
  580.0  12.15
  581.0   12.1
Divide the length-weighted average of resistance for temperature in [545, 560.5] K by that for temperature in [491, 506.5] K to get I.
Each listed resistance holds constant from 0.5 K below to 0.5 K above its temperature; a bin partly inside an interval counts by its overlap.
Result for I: 2.38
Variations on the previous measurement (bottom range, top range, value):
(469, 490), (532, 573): 1.56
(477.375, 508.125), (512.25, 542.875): 1.77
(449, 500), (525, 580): 1.66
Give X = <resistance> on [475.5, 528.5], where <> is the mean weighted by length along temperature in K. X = 8.44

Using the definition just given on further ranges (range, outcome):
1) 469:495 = 8.57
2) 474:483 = 9.01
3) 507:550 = 12.3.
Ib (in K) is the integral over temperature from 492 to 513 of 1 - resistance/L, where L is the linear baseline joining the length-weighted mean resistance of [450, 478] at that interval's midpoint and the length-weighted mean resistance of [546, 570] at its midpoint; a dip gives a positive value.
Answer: 8.76 K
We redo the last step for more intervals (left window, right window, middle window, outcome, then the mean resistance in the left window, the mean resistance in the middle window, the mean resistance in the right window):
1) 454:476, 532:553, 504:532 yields 5.9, 8.51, 10.1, 14.6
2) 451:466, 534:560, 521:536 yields -0.5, 8.5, 13.5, 14.3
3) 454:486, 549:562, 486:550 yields 6.3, 8.67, 10.4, 13.3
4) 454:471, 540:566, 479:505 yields 7.4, 8.42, 7.16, 13.7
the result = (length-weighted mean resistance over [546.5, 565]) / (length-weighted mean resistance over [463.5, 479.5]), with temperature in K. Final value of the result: 1.55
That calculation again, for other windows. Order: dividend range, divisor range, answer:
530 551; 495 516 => 2.35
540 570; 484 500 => 1.87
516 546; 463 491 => 1.56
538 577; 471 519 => 1.78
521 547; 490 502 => 2.32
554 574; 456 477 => 1.51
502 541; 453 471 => 1.30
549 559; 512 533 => 1.17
